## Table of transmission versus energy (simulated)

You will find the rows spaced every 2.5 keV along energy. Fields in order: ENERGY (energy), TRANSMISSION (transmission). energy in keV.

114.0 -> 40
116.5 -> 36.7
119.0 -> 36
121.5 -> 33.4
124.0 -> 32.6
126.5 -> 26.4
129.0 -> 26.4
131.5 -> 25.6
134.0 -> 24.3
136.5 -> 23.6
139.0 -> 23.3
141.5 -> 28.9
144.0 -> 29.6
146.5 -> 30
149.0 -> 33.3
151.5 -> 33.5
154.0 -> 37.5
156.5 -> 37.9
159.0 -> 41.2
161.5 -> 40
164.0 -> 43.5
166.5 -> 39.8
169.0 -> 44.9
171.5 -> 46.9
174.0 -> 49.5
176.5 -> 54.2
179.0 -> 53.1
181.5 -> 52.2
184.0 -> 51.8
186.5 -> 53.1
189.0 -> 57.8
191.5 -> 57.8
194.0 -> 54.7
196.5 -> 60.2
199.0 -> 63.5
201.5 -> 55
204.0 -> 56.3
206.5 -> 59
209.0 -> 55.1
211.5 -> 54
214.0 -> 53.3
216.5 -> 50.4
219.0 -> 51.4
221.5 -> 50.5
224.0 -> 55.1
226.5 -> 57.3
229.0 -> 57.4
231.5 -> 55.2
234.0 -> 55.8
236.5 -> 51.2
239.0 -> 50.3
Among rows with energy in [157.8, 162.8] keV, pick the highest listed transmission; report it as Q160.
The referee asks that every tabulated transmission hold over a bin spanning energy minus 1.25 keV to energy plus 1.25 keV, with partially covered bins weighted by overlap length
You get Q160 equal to 41.2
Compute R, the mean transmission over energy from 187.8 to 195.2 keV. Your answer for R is 56.8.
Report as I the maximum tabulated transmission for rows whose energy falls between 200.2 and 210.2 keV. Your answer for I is 59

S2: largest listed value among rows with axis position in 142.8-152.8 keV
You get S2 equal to 33.5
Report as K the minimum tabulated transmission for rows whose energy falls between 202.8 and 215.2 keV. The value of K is 53.3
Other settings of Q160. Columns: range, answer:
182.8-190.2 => 57.8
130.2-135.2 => 25.6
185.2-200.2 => 63.5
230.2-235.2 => 55.8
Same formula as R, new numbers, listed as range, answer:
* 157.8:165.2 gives 41.6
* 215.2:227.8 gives 53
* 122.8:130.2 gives 28.5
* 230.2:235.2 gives 55.5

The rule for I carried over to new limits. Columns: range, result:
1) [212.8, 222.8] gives 53.3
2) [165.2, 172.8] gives 46.9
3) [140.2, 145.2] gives 29.6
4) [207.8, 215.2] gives 55.1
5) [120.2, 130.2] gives 33.4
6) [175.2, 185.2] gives 54.2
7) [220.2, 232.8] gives 57.4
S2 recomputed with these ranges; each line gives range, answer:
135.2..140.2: 23.6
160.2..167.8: 43.5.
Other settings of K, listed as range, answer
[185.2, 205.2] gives 53.1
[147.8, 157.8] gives 33.3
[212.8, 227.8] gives 50.4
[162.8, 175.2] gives 39.8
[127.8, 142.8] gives 23.3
